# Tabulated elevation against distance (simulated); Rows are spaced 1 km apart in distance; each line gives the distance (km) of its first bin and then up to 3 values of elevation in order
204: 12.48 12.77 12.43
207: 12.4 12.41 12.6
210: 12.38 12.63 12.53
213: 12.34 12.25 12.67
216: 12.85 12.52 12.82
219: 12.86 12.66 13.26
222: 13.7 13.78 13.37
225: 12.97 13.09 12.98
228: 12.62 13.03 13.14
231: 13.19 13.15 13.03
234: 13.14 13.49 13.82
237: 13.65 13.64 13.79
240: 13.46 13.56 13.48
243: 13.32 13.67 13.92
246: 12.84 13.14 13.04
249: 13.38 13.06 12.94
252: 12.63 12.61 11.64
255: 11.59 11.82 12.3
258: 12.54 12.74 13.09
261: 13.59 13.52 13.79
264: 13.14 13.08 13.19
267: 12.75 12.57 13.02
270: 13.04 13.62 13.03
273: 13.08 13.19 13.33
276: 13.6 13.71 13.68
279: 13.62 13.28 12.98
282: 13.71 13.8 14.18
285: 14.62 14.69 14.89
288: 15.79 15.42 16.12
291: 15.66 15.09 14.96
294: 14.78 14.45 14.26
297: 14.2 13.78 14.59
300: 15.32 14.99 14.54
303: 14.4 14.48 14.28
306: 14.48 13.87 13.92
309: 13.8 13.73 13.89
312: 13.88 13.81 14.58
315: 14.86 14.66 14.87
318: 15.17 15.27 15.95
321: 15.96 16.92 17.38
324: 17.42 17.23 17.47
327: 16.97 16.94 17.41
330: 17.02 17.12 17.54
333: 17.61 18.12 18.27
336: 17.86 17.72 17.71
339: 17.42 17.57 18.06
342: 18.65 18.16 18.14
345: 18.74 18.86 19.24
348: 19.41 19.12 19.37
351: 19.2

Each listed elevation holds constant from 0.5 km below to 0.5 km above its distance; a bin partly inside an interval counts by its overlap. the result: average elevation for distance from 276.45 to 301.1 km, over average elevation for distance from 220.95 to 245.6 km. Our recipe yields 1.08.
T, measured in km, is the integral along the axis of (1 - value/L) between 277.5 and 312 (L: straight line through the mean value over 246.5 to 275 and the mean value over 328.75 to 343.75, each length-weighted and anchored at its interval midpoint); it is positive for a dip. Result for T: 1.5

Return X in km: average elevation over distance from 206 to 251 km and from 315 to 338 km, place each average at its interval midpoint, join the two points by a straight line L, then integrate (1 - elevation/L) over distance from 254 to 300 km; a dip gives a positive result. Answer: 3.8 km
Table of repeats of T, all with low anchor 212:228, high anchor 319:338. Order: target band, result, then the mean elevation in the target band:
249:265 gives 1.8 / 12.8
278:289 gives 0.9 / 14.2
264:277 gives 1.5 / 13.1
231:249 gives 0.4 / 13.4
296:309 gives 1.5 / 14.4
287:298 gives 0.5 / 15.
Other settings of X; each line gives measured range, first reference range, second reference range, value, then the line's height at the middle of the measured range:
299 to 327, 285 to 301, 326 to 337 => 2.0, 16.3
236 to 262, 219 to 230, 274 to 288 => 0.8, 13.5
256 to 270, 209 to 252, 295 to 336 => 1.1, 14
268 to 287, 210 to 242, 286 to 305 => 1.1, 14.4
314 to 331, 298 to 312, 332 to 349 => -0.1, 16.2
